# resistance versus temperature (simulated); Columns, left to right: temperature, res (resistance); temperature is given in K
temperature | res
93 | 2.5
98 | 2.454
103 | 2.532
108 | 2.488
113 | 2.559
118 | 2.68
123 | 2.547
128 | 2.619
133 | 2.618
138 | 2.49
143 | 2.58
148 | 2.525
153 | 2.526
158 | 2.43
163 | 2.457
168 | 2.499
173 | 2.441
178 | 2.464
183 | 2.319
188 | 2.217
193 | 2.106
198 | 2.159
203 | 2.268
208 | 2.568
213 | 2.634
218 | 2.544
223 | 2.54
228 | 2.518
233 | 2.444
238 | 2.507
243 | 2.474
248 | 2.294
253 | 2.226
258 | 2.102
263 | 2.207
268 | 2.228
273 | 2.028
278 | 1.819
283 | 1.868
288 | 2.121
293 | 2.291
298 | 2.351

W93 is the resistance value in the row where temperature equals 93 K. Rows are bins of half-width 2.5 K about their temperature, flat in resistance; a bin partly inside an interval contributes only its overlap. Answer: 2.5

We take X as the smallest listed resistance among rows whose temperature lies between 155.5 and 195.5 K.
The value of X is 2.106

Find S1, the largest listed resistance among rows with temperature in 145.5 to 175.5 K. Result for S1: 2.526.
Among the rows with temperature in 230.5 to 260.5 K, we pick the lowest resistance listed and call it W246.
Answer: 2.102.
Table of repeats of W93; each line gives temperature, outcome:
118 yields 2.68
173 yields 2.441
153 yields 2.526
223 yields 2.54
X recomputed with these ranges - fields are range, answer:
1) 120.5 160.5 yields 2.43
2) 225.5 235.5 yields 2.444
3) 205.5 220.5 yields 2.544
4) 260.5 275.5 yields 2.028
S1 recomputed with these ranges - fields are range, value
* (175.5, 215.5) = 2.634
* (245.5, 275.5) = 2.294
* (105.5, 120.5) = 2.68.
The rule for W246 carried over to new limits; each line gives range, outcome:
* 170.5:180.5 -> 2.441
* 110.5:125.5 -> 2.547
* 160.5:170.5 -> 2.457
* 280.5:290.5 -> 1.868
